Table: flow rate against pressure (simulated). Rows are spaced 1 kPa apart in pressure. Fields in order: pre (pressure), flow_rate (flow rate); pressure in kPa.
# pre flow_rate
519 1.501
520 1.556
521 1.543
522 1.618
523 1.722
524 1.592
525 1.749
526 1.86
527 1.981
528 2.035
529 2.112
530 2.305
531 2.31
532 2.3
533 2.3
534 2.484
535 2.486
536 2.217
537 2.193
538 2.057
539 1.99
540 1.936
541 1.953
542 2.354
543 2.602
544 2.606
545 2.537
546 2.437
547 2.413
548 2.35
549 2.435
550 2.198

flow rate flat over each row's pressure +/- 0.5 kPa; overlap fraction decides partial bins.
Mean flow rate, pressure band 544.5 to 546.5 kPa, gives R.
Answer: 2.49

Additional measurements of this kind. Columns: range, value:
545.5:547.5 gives 2.42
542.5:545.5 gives 2.58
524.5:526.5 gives 1.8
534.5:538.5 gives 2.24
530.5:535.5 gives 2.38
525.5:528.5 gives 1.96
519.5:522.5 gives 1.57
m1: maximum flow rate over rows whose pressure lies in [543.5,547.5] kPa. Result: 2.606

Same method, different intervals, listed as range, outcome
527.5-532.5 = 2.31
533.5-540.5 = 2.486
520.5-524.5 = 1.722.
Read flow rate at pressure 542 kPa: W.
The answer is 2.354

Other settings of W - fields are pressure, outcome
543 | 2.602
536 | 2.217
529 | 2.112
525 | 1.749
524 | 1.592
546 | 2.437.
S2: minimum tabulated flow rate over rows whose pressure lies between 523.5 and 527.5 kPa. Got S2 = 1.592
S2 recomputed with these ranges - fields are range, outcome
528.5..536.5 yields 2.112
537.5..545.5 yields 1.936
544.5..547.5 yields 2.413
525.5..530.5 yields 1.86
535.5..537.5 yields 2.193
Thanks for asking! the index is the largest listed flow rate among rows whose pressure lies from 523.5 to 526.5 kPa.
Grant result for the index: 1.86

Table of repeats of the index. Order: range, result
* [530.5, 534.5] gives 2.484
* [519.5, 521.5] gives 1.556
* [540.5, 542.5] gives 2.354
